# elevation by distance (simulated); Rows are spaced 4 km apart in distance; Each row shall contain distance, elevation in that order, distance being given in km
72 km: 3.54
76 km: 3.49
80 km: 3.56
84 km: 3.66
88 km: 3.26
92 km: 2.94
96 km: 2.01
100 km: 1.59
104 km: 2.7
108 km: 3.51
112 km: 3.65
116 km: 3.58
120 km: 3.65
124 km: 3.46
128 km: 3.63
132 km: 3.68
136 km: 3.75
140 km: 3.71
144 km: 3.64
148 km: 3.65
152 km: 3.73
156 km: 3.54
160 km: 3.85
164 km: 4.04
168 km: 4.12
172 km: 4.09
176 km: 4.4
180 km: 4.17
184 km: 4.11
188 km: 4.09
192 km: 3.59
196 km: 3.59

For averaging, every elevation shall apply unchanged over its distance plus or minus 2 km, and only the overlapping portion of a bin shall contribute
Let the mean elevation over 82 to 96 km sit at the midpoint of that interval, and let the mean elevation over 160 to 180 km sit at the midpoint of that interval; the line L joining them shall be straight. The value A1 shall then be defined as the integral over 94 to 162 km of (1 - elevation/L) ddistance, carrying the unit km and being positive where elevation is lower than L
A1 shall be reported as 4.6 km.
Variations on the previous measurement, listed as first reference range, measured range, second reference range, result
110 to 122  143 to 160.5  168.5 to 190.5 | 1.1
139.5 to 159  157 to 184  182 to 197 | -2.3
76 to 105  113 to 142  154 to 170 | -2.1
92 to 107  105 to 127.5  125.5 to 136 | -3.9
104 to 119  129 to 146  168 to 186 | 0.3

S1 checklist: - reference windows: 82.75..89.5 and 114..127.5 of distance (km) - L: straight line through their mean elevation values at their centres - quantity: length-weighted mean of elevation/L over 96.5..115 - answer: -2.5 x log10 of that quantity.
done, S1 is 0.24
